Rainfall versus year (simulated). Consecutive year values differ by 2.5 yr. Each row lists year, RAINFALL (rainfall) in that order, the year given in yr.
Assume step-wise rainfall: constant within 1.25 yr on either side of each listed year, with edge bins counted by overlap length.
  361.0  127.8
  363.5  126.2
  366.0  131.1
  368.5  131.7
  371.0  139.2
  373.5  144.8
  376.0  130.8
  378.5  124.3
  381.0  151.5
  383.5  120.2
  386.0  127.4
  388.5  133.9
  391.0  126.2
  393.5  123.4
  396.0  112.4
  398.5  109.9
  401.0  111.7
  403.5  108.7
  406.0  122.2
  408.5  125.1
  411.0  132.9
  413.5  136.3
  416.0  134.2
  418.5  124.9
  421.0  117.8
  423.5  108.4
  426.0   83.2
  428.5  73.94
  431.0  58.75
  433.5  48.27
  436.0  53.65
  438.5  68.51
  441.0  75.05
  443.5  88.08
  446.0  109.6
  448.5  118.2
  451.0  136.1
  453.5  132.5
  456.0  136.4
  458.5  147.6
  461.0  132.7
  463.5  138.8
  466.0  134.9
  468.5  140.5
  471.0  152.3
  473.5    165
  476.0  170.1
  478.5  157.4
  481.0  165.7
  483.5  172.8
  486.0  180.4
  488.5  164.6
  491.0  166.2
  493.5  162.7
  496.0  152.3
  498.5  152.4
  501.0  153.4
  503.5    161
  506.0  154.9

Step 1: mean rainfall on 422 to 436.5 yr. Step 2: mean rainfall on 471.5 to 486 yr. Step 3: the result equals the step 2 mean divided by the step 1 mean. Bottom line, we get 2.3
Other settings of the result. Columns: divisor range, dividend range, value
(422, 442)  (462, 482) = 2.13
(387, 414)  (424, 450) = 0.65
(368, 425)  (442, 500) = 1.17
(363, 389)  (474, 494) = 1.26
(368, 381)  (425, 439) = 0.47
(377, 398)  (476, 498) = 1.30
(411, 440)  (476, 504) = 1.75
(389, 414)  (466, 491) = 1.34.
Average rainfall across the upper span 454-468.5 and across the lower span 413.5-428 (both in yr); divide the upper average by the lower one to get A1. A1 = 1.21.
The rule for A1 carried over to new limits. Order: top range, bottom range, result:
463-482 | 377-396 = 1.19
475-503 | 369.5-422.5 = 1.29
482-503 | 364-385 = 1.22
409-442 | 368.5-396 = 0.72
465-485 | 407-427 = 1.31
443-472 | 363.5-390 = 0.99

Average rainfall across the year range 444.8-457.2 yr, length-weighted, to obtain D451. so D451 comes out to 127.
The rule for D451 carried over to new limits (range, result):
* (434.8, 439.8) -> 61.3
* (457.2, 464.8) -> 140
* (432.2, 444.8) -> 66.9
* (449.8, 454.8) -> 134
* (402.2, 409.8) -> 119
